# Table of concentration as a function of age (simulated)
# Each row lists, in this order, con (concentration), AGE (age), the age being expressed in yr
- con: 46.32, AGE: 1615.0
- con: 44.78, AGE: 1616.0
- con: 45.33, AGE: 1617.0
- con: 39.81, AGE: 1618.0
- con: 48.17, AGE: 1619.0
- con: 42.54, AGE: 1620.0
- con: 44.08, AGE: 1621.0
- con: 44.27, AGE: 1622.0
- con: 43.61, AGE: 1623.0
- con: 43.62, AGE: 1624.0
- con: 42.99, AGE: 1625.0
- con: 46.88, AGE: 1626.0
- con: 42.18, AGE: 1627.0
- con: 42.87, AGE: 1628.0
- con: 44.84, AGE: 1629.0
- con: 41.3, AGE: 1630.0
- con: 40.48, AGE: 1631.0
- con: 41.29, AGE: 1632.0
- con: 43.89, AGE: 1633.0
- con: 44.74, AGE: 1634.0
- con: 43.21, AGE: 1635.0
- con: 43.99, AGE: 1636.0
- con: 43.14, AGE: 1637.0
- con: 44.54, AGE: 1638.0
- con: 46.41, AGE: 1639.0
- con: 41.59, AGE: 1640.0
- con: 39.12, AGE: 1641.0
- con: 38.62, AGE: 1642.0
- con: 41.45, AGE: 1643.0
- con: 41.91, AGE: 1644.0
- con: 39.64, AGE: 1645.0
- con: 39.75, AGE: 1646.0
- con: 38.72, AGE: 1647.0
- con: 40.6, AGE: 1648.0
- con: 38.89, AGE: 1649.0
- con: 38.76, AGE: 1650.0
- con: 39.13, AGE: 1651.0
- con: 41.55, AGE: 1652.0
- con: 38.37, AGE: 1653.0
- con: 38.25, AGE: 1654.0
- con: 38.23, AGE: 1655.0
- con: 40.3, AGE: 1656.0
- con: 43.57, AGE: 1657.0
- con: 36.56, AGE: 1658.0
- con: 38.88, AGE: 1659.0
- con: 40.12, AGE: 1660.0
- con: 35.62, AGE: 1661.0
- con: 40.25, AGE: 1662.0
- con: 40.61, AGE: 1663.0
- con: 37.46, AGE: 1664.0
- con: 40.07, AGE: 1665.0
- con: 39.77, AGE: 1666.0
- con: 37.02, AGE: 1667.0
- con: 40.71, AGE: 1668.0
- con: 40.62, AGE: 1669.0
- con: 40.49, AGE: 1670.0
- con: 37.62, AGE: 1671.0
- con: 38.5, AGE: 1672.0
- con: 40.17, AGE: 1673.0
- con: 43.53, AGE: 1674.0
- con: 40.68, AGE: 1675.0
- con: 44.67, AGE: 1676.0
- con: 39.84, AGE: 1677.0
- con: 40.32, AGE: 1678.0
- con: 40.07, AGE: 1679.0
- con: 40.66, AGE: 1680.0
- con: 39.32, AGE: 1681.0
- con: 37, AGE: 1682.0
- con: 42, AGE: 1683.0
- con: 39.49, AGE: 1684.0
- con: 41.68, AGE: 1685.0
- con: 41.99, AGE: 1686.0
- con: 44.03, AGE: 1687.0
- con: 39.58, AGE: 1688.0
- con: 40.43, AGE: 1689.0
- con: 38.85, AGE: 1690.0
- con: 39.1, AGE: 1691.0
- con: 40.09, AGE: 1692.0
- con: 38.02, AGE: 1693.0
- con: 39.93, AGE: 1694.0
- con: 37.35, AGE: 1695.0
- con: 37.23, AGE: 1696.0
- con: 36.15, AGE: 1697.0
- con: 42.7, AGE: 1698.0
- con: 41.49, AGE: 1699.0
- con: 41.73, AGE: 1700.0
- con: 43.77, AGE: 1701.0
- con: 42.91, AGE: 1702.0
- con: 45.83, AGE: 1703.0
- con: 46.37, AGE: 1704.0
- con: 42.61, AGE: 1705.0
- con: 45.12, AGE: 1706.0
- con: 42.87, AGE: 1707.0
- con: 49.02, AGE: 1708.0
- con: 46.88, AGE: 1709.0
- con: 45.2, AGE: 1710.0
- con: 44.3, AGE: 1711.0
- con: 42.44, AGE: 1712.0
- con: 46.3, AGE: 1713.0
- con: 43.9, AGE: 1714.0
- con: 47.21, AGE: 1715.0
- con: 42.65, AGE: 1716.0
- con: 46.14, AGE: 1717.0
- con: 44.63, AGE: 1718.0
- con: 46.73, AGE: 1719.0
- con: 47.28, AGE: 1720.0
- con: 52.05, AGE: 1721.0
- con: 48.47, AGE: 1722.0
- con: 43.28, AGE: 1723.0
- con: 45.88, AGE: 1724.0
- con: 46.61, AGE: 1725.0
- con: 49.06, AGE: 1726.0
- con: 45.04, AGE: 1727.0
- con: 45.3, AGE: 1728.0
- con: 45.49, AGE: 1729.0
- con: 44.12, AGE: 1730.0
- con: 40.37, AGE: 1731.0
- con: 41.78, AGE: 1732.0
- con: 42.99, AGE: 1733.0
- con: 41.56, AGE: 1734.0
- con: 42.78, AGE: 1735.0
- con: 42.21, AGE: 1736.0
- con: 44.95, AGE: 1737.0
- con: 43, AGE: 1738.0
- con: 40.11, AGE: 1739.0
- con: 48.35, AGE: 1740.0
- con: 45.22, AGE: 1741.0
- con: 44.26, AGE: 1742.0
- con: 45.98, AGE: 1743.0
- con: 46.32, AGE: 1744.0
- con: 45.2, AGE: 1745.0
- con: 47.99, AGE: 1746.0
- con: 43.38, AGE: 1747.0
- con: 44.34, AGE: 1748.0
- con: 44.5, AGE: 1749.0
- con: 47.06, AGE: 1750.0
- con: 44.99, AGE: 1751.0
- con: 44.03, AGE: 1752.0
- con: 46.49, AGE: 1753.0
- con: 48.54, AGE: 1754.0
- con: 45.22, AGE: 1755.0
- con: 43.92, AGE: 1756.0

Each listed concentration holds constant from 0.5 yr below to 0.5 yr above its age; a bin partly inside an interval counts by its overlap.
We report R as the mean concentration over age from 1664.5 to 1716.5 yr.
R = 41.5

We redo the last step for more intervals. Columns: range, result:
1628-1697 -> 40.4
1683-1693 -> 40.5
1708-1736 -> 45.1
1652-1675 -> 39.5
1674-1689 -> 40.9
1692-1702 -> 40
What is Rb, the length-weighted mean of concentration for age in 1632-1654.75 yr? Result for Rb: 41.2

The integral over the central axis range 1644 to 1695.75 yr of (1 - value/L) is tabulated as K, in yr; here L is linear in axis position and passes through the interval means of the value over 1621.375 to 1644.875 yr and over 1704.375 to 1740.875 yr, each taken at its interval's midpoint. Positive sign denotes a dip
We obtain 4.6 yr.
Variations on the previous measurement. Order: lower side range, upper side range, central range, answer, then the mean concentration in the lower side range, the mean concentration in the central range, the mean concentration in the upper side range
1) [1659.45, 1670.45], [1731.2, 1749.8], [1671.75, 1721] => -1.17 yr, 39.3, 42.3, 44.1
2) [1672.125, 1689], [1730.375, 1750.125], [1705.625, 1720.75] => -1.02 yr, 40.9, 45.5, 44.1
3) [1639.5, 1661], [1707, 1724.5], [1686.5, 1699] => 1.19 yr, 39.6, 39.5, 45.9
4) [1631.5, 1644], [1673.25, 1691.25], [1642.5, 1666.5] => 1.38 yr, 42.6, 39.5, 40.8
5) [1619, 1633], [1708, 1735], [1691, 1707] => 1.22 yr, 43.4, 41.4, 45.2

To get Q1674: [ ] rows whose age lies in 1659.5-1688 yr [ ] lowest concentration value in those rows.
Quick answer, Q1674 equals 35.62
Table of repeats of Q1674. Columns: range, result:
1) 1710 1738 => 40.37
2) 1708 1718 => 42.44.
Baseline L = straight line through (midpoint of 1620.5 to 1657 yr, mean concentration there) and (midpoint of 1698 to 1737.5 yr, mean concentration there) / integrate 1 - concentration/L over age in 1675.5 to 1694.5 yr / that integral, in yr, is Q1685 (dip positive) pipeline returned 1.4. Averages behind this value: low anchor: 41.8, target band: 40.4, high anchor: 44.8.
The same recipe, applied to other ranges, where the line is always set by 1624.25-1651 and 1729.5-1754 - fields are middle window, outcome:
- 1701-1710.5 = -0.4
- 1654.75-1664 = 0.7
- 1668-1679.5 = 0.6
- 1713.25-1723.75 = -0.6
